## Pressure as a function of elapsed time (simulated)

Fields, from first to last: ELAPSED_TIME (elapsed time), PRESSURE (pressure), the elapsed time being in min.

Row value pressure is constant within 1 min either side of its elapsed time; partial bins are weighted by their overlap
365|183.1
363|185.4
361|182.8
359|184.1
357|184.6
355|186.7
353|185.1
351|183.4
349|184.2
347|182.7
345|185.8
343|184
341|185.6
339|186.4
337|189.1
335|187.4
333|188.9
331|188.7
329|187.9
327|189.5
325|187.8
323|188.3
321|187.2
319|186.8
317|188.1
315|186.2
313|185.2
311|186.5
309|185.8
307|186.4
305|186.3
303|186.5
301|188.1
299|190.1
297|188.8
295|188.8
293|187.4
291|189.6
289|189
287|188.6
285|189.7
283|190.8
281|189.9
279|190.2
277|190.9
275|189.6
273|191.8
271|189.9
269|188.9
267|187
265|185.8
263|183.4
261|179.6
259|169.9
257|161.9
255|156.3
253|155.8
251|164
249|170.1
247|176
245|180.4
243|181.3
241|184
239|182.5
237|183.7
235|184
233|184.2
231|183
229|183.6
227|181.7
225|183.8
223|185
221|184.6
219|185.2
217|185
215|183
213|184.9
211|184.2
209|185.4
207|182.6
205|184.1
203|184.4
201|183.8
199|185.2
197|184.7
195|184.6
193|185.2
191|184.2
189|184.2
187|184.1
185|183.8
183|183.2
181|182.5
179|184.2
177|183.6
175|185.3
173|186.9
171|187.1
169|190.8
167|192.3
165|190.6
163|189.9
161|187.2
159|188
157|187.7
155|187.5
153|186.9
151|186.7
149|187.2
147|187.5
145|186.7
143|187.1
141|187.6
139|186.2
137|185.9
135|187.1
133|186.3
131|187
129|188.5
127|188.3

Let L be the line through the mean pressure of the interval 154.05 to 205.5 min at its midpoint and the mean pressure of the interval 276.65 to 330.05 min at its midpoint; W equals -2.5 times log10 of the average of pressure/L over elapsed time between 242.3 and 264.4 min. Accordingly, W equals 0.10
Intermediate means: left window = 186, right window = 188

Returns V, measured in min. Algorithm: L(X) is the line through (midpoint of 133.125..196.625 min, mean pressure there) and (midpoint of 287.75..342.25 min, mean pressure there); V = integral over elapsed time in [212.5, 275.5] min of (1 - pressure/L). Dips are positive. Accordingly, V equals 2.3 min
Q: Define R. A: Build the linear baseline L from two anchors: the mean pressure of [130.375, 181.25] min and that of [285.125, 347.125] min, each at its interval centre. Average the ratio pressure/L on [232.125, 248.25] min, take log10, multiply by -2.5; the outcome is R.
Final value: 0.032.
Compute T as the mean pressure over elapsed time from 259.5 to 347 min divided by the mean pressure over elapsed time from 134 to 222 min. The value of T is 1.0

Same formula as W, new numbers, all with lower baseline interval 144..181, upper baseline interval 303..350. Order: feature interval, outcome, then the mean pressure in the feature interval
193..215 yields 0.017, 184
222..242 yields 0.021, 184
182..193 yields 0.019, 184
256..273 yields 0.033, 181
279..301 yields -0.014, 189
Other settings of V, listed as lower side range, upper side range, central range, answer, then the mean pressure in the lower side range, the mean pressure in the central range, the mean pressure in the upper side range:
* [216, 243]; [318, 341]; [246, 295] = 1.0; 184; 182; 188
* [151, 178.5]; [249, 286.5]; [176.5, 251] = 0.6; 188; 183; 181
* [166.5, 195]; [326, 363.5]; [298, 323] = -0.2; 185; 187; 186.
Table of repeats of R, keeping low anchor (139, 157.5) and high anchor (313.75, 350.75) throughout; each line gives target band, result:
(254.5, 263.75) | 0.10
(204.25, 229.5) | 0.02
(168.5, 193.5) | 0.01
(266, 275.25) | -0.01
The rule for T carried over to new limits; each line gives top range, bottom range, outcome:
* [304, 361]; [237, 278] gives 1.04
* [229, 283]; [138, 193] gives 0.97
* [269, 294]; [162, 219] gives 1.02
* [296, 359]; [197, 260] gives 1.04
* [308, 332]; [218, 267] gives 1.05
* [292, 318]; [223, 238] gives 1.02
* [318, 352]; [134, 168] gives 0.99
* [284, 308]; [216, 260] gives 1.06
